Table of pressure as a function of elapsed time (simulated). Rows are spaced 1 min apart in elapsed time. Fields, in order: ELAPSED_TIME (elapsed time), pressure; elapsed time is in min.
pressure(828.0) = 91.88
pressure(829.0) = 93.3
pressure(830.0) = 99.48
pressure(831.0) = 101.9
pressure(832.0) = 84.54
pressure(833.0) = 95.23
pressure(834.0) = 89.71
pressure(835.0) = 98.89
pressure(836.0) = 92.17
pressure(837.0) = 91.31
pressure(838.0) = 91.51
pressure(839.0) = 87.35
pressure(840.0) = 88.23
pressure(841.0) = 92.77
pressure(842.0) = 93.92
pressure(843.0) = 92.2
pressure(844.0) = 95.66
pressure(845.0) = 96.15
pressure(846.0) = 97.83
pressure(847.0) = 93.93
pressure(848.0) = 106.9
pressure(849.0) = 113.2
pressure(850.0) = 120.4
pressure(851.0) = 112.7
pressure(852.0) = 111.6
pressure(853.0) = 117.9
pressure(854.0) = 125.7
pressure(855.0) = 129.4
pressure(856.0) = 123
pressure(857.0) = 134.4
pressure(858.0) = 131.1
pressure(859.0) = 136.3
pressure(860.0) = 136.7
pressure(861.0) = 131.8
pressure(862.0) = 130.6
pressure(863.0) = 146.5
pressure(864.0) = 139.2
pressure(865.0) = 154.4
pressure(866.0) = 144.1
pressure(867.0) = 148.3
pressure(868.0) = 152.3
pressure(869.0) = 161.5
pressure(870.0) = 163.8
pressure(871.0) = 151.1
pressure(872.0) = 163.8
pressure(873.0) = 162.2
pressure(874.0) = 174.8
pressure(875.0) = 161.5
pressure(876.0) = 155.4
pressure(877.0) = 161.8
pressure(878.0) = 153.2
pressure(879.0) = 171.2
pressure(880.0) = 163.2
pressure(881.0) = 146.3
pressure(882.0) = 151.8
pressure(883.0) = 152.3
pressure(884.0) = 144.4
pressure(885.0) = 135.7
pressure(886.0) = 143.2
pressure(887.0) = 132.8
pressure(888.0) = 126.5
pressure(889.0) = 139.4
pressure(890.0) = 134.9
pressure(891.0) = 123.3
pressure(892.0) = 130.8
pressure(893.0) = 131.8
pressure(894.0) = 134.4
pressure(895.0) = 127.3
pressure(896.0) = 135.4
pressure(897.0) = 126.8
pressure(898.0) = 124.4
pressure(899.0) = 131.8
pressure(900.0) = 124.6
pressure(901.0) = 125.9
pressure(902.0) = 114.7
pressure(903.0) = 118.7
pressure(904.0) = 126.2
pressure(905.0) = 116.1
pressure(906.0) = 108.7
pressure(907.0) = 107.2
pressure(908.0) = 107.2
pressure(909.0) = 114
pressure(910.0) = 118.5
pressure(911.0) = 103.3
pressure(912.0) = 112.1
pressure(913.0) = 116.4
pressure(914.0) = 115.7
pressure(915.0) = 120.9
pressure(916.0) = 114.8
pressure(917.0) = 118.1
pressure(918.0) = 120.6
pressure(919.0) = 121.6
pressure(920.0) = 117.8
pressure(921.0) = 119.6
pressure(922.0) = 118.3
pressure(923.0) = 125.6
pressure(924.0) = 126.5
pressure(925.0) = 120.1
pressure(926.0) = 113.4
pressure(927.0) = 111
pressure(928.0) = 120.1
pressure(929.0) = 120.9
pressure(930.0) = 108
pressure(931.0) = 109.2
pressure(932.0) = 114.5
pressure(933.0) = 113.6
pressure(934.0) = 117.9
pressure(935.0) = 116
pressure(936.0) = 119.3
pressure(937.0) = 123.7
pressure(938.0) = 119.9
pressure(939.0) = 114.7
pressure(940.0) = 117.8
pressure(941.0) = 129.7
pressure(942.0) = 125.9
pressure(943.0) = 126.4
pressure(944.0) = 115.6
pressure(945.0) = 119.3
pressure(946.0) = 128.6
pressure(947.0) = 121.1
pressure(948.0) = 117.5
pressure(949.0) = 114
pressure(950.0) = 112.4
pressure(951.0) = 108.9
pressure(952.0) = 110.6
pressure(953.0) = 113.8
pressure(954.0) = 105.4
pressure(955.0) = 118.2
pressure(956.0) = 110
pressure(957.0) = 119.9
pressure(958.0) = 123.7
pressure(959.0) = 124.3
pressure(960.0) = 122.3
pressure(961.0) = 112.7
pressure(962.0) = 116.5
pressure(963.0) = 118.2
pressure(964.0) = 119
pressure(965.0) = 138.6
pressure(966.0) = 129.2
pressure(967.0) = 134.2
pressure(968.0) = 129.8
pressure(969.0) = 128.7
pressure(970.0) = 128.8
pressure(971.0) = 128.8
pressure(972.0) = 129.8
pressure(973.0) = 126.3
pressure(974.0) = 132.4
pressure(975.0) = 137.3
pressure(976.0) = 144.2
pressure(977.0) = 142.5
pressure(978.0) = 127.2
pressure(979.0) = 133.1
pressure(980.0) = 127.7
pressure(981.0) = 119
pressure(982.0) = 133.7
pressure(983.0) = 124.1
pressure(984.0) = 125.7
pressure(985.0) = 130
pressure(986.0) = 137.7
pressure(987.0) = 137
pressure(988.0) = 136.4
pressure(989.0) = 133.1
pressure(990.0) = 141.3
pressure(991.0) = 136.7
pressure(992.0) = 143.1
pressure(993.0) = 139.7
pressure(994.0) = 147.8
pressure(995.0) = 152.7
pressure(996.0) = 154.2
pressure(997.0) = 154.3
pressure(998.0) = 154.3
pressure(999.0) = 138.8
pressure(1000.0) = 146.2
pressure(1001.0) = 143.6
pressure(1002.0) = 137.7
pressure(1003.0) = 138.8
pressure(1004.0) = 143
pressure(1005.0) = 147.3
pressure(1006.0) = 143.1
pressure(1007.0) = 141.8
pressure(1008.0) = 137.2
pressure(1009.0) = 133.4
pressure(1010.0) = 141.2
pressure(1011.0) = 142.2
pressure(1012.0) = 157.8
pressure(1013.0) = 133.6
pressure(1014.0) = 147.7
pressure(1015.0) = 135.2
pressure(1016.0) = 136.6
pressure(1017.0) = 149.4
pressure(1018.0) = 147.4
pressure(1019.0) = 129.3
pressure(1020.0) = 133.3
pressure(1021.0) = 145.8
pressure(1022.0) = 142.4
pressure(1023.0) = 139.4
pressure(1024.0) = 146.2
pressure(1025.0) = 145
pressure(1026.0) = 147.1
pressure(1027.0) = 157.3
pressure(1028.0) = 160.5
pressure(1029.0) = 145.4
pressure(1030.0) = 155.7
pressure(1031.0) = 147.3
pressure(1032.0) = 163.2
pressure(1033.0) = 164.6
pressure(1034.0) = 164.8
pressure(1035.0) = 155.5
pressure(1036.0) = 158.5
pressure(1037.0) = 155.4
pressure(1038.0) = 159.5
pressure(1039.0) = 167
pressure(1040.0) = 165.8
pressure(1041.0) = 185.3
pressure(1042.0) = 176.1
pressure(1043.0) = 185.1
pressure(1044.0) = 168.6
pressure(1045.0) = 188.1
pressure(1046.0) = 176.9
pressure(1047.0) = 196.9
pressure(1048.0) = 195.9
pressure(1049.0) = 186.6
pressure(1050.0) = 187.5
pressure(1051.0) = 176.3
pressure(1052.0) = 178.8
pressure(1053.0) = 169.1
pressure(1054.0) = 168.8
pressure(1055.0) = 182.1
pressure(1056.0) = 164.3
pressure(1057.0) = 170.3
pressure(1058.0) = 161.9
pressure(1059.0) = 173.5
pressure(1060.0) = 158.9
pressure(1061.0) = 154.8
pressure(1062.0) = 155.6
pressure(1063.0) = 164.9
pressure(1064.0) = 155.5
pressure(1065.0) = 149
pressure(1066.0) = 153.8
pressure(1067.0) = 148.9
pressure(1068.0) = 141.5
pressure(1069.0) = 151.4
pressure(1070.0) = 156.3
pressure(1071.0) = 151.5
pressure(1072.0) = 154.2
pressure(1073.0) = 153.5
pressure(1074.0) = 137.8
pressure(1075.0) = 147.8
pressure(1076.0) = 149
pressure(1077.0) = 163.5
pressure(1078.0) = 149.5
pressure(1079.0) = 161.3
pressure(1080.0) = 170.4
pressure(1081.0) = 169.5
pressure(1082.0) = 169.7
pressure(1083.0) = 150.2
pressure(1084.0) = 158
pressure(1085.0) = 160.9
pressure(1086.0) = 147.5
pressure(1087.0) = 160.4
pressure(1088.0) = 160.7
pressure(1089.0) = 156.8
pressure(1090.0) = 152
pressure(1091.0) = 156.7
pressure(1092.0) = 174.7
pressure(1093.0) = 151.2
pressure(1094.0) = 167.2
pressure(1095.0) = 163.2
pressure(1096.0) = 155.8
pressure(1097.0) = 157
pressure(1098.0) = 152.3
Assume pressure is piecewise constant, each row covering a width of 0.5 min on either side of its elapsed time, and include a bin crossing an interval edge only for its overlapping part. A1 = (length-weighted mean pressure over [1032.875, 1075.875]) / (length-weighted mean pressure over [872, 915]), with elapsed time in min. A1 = 1.24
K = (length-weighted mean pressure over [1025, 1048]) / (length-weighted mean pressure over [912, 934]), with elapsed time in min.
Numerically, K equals 1.41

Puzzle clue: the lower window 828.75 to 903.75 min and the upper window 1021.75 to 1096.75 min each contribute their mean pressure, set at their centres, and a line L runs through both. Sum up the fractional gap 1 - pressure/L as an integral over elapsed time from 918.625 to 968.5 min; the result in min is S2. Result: 7.7 min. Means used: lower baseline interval 127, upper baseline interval 162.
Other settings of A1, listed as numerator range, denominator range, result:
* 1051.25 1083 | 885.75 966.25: 1.33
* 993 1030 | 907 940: 1.24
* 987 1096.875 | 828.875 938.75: 1.26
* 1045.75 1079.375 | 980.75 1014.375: 1.16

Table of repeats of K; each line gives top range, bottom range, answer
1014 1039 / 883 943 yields 1.23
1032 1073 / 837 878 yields 1.30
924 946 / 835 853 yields 1.19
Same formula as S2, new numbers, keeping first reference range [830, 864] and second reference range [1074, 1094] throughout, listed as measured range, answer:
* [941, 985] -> 3.03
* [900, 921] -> 1.04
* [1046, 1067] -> -2.42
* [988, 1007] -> -0.50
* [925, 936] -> 1.00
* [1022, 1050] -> -3.17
